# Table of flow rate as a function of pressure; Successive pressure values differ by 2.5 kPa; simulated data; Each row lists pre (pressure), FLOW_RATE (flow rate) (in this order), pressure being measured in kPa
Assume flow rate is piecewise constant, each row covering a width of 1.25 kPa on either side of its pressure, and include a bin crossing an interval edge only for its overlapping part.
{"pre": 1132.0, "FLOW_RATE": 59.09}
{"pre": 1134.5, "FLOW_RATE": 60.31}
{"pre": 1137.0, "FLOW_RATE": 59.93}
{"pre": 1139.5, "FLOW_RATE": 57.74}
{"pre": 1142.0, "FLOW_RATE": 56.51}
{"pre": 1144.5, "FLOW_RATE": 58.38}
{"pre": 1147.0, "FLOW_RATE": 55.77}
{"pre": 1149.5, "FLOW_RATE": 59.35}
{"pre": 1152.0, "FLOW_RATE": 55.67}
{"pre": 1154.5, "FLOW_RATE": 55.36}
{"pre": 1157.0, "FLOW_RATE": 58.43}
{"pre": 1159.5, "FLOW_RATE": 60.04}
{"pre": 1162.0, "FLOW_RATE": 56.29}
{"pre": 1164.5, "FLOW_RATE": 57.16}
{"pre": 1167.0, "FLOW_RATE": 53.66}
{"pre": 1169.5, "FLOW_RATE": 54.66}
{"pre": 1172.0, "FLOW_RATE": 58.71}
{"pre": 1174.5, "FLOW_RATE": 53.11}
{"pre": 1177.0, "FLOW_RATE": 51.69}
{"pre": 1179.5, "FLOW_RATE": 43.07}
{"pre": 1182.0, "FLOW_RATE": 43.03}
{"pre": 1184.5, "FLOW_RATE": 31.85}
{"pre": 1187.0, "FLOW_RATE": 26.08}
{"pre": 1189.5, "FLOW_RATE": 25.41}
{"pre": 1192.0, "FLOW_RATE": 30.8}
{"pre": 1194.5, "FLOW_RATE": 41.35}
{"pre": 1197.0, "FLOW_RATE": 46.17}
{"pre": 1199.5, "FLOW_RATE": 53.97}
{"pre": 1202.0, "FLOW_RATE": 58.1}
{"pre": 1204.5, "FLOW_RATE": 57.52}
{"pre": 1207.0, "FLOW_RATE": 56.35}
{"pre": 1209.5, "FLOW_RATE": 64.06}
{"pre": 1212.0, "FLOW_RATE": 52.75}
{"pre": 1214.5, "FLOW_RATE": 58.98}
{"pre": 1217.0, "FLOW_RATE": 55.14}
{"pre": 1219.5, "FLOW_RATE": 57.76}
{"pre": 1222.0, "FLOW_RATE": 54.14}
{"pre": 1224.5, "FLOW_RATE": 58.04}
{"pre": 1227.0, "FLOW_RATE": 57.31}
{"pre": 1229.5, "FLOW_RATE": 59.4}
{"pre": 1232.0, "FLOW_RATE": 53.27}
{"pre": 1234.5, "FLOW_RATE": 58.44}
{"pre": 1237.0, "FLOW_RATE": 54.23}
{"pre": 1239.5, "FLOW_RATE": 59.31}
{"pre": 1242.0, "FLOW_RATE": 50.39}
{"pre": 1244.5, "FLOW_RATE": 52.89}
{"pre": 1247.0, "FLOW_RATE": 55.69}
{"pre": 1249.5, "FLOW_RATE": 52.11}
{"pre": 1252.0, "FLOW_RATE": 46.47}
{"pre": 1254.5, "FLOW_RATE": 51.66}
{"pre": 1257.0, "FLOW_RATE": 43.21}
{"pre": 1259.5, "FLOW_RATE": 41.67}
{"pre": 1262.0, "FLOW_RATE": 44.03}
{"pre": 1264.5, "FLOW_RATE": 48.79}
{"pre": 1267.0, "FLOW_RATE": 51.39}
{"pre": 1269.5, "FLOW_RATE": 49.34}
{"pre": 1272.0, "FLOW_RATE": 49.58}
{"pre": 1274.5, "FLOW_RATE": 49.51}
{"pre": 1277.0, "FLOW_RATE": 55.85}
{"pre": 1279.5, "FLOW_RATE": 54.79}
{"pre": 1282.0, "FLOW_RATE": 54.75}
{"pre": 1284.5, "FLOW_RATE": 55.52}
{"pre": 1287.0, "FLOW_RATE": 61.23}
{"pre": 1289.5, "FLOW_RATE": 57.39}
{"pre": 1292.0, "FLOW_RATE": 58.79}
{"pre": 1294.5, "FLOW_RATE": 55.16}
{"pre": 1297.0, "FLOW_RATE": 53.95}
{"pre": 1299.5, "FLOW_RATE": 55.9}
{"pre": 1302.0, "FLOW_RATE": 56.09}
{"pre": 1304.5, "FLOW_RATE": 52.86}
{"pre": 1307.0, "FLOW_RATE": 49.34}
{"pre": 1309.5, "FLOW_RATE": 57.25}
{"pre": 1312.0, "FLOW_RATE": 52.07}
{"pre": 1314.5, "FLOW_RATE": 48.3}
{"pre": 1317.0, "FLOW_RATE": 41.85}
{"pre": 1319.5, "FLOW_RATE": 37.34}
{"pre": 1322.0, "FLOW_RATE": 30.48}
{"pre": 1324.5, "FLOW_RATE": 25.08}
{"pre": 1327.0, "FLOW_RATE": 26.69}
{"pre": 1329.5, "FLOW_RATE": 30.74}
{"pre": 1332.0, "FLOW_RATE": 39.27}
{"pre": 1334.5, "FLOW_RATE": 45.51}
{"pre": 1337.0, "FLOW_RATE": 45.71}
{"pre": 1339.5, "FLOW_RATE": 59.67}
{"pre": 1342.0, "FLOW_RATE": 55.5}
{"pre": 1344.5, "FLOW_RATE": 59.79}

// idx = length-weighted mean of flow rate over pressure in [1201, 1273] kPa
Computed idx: 53.5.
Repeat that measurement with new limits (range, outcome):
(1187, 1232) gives 51.5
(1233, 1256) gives 53.4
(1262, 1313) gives 53.7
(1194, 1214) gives 54.4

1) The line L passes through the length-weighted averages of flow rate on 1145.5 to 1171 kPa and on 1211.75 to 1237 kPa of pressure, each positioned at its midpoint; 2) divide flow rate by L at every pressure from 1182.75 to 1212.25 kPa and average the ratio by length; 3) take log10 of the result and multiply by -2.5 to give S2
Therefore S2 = 0.25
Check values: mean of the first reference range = 56.7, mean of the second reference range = 56.6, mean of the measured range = 45.1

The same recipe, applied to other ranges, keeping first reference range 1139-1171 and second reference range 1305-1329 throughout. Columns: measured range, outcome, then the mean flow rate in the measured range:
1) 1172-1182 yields 0.10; 49.7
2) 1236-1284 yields -0.10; 50.9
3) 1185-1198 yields 0.50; 33.6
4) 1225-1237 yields -0.15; 56.9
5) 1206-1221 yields -0.13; 57.5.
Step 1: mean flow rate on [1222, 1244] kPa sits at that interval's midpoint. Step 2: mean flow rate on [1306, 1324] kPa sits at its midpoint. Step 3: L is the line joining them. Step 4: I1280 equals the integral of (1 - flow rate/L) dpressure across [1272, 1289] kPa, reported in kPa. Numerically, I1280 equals -2.0 kPa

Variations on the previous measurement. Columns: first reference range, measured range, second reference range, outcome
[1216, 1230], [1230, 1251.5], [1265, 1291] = 0.6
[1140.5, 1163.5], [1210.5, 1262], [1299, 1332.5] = -3.6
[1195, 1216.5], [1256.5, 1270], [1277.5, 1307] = 2.2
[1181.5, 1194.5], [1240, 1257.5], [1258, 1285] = -2.3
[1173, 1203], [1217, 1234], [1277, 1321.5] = -4.1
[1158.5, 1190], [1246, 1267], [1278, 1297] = 2.4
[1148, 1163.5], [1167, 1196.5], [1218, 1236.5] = 7.6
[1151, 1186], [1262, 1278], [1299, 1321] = 0.1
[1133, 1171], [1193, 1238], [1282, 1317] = 0.6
